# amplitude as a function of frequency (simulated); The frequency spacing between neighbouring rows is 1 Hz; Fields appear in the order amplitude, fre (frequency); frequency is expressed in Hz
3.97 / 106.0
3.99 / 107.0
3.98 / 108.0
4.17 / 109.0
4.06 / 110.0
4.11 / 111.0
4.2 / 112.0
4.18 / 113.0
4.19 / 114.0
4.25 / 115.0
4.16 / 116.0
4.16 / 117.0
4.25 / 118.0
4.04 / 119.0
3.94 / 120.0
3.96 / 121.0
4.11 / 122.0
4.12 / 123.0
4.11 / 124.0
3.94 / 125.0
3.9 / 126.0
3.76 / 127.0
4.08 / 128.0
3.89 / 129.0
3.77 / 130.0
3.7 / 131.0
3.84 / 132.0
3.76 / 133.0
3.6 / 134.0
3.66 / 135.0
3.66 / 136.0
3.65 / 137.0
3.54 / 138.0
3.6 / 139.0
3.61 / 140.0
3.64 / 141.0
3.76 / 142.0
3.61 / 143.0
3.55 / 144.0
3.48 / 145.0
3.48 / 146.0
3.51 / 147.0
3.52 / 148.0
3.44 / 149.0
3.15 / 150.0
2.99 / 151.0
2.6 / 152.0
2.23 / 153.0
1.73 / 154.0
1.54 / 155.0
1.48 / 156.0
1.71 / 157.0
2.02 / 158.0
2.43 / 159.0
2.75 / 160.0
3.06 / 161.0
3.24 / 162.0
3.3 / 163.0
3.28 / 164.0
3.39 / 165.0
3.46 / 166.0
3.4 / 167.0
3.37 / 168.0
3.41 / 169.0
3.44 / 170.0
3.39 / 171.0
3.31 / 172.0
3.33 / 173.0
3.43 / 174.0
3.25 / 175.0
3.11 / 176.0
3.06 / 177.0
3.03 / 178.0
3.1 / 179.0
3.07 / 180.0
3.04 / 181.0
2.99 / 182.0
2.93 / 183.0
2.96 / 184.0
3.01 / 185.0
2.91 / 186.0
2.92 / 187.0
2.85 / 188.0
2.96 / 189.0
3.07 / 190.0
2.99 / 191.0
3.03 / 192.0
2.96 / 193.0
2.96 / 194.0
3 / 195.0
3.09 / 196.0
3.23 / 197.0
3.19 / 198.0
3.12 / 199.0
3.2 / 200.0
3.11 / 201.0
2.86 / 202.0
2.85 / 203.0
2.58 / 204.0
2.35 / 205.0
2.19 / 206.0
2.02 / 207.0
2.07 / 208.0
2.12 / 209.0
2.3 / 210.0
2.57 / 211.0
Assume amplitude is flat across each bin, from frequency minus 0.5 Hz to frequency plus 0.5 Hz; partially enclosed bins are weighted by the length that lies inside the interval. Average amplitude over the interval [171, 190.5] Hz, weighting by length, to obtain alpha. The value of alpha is 3.08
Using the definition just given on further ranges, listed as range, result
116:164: 3.39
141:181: 3.04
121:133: 3.92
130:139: 3.68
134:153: 3.44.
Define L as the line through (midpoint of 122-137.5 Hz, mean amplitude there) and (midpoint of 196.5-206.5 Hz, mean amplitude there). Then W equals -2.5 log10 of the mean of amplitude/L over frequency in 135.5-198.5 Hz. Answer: 0.08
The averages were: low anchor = 3.84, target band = 3.08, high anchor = 2.87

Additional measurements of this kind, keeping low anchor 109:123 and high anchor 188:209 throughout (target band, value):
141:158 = 0.25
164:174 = -0.03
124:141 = 0.03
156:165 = 0.26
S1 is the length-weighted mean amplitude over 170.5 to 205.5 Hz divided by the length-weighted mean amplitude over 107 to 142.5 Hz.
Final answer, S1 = 0.77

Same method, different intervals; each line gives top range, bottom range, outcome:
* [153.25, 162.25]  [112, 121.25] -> 0.53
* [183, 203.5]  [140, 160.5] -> 1.06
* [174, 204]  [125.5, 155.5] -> 0.89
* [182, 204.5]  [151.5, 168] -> 1.14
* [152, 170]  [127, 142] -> 0.73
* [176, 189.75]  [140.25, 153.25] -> 0.90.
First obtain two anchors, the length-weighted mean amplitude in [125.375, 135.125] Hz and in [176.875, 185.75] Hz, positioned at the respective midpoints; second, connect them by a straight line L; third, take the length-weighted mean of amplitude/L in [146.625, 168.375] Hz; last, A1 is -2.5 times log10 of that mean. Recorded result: 0.206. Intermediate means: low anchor 3.8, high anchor 3.02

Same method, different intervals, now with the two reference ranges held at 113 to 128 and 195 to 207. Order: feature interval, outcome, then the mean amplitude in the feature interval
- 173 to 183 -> 0.028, 3.12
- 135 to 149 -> 0.048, 3.58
